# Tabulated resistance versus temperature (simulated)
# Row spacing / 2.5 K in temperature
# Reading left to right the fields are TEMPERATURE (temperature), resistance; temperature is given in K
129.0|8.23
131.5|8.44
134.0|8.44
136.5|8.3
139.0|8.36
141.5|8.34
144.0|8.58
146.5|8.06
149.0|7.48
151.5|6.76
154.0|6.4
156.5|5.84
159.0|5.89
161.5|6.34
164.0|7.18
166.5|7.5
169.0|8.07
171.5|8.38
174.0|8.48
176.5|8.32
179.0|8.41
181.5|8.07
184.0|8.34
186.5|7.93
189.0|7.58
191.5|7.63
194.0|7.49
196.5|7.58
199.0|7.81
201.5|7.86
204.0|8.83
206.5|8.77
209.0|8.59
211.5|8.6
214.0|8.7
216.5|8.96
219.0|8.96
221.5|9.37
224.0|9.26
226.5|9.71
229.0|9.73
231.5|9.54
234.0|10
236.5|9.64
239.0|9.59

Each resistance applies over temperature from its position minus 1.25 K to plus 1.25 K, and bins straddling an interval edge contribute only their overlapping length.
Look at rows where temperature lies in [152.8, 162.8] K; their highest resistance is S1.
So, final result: 6.4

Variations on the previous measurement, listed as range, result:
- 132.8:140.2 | 8.44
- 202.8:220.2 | 8.96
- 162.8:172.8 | 8.38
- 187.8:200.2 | 7.81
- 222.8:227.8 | 9.71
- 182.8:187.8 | 8.34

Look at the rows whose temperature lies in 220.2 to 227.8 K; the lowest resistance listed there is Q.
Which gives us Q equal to 9.26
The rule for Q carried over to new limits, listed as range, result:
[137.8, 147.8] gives 8.06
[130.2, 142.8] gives 8.3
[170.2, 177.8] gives 8.32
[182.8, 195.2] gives 7.49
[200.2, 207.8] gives 7.86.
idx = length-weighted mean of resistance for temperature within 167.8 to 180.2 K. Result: 8.33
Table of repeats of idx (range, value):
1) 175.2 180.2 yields 8.37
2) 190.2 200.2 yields 7.63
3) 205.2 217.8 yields 8.73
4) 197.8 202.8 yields 7.85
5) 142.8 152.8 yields 7.71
